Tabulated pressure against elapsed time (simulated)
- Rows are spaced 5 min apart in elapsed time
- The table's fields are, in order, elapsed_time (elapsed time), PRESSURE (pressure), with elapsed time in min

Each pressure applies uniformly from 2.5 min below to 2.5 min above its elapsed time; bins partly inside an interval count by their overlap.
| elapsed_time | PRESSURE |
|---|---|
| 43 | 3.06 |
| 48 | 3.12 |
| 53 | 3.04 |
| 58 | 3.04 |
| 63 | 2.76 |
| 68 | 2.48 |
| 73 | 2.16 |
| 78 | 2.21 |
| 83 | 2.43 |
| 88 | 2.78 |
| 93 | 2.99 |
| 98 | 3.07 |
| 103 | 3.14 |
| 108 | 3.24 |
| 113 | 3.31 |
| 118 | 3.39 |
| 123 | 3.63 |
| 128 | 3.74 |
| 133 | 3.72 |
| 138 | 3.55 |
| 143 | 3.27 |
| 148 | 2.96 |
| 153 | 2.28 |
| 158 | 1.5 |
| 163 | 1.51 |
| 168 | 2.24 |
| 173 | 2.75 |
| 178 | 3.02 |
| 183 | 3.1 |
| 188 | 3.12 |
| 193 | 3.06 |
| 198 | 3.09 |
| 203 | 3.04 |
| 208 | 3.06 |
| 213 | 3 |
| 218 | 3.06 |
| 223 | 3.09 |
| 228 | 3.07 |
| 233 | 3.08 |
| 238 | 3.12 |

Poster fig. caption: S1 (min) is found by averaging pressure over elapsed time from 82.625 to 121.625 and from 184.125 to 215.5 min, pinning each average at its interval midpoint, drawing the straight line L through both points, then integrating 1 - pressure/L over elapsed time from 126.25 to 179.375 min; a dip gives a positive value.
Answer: 5.55 min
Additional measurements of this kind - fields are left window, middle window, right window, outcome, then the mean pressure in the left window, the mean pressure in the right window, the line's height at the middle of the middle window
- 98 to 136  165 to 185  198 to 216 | 2.8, 3.43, 3.04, 3.18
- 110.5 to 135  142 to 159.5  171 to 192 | 4.3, 3.55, 3.01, 3.29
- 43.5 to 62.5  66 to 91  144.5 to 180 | 3.9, 3.03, 2.34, 2.87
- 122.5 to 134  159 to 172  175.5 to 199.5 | 5.4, 3.71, 3.08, 3.31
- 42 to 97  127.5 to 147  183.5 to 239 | -4.1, 2.73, 3.07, 2.9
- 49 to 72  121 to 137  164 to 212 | -4.6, 2.81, 2.9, 2.86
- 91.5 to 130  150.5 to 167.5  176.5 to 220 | 7.3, 3.32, 3.06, 3.18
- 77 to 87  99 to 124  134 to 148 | -3.7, 2.41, 3.36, 2.88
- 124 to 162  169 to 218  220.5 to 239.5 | 0.6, 2.97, 3.09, 3.04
